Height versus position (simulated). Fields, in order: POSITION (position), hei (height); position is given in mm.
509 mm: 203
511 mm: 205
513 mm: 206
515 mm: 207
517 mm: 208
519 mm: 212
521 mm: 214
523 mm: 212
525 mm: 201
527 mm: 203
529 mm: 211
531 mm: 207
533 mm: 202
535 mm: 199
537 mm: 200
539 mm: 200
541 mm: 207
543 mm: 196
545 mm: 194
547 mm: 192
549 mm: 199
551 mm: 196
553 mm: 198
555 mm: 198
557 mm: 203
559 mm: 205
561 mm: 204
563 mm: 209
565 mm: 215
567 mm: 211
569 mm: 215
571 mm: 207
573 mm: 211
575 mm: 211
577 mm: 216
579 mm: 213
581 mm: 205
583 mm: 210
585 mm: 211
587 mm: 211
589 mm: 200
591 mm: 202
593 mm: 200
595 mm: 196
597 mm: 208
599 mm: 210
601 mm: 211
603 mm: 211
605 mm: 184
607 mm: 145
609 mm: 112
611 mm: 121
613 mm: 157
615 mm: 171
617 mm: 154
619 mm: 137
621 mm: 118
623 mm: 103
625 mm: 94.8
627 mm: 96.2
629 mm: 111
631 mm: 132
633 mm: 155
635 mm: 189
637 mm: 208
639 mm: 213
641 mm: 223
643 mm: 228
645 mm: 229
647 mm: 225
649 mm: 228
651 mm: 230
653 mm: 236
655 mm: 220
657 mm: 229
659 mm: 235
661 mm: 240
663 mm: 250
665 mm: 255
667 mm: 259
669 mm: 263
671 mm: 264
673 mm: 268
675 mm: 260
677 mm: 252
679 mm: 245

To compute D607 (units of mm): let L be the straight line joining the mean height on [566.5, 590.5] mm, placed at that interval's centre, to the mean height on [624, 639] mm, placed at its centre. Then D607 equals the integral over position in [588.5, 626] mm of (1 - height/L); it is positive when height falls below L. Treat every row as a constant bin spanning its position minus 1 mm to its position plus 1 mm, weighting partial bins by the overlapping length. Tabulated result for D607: 2.6 mm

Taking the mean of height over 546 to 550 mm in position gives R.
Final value 196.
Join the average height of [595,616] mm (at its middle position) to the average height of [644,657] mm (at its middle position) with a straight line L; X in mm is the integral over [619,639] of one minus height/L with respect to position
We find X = 6.4 mm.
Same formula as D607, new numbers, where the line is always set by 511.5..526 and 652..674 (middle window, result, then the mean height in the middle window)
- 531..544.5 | 0.8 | 201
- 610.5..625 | 6.2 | 135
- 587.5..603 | 1.7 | 205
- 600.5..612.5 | 3.6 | 162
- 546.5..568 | 1.6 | 203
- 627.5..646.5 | 4.3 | 186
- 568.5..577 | 0.4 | 211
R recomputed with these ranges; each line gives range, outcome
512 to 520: 208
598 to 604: 211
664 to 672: 260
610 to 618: 151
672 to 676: 264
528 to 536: 205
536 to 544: 201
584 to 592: 206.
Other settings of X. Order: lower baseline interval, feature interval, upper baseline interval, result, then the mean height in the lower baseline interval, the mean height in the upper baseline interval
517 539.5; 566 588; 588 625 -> -3.6 mm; 206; 167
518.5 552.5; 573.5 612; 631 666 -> 3.2 mm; 202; 221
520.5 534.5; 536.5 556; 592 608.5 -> 0.5 mm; 207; 193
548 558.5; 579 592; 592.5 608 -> -0.7 mm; 199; 195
